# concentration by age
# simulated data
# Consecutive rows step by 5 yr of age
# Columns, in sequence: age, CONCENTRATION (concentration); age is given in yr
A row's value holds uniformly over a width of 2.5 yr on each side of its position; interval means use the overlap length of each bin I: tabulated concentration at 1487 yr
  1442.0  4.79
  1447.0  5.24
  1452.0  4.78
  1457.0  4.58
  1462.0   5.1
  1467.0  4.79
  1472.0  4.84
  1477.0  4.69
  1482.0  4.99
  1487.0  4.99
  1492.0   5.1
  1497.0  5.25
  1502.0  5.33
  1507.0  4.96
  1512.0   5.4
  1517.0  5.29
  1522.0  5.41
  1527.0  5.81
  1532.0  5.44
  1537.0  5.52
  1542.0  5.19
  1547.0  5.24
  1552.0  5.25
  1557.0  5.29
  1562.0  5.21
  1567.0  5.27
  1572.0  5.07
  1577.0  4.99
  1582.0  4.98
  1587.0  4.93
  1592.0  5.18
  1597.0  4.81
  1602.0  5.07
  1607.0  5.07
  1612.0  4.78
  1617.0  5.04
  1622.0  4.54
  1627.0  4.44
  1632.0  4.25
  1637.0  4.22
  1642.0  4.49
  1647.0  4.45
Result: 4.99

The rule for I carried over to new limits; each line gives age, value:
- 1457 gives 4.58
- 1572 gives 5.07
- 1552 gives 5.25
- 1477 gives 4.69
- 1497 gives 5.25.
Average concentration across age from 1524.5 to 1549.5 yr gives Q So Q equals 5.44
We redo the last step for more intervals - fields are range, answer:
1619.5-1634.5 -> 4.41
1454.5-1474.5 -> 4.83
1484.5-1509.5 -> 5.13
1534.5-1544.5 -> 5.35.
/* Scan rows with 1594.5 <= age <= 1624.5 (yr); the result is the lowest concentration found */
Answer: 4.54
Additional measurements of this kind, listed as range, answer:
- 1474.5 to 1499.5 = 4.69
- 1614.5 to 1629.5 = 4.44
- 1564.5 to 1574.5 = 5.07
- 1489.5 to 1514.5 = 4.96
